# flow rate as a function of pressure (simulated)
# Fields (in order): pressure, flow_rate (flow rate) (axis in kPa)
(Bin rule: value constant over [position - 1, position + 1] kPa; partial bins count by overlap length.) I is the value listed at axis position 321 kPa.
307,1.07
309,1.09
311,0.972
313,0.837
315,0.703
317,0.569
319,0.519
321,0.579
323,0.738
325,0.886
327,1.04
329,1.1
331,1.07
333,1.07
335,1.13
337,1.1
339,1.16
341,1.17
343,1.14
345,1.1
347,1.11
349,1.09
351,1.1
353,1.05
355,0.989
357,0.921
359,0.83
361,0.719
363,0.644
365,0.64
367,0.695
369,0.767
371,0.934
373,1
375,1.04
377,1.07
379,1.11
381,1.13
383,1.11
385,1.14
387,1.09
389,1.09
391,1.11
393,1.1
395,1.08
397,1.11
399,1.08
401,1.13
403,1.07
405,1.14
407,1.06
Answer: 0.579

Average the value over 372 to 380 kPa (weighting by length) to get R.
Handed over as 1.06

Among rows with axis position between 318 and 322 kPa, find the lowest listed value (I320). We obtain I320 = 0.519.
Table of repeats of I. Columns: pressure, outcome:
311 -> 0.972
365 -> 0.64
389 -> 1.09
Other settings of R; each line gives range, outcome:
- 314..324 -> 0.622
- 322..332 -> 0.967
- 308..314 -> 0.966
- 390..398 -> 1.1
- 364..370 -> 0.701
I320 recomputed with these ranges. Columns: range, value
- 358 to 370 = 0.64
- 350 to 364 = 0.644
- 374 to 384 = 1.04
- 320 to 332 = 0.579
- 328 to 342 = 1.07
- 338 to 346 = 1.1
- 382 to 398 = 1.08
